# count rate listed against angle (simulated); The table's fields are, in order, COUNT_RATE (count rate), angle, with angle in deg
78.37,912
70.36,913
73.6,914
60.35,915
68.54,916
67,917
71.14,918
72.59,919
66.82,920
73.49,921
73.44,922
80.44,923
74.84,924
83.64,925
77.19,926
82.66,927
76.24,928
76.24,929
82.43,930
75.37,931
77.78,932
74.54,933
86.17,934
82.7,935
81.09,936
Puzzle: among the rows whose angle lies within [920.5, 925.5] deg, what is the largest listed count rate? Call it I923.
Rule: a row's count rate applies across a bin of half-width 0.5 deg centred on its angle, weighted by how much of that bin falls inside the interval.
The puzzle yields 83.64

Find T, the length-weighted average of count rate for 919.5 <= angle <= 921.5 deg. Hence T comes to 70.2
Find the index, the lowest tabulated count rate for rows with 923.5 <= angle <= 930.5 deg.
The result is 74.84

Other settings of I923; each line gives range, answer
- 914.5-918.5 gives 71.14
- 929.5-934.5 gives 86.17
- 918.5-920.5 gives 72.59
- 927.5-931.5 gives 82.43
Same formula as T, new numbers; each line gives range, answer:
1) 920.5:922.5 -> 73.5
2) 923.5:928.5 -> 78.9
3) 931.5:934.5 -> 79.5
